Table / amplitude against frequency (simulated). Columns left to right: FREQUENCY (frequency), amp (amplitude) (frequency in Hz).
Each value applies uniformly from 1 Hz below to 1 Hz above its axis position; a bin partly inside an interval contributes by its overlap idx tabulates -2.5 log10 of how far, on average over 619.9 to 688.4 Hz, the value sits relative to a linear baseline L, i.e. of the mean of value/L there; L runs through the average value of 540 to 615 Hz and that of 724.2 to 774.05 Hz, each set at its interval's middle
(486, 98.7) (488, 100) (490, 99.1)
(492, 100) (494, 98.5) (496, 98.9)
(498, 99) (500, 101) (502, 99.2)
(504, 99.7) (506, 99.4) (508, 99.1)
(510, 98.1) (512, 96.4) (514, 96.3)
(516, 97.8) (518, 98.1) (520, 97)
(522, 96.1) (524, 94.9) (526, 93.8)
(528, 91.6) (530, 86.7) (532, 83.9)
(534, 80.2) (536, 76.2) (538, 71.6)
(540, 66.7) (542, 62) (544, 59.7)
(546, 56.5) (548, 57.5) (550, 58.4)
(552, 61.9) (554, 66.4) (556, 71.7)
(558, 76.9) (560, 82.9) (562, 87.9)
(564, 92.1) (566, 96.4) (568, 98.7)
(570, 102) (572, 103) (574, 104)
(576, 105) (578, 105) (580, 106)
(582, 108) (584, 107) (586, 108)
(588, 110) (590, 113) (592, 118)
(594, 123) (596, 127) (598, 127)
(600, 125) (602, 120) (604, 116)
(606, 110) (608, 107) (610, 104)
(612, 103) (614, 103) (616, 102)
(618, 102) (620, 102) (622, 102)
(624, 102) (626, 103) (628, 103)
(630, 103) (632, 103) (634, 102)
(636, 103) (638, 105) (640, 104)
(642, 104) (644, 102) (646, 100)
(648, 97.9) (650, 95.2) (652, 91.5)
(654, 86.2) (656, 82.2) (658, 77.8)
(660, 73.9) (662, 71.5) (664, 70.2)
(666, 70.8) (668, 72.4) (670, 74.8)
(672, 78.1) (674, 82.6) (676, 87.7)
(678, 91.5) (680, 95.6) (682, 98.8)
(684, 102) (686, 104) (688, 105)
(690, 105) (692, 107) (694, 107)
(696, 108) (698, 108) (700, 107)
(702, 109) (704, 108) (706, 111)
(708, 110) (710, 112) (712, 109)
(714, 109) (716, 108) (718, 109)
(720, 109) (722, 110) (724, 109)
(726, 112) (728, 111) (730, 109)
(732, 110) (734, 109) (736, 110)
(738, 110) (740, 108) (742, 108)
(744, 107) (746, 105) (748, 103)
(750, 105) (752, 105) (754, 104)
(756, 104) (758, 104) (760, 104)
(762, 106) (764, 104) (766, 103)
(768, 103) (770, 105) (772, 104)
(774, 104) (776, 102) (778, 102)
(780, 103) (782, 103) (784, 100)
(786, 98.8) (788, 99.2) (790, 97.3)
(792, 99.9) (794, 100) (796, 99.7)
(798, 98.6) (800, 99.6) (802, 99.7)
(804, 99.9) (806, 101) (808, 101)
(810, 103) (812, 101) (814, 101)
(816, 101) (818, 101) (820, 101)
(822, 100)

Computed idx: 0.09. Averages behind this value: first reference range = 96.4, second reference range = 106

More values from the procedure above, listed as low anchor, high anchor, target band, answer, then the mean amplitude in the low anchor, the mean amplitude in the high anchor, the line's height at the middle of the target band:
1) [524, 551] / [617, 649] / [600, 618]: -0.15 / 73.5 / 102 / 95.1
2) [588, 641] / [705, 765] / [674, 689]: 0.12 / 109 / 108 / 108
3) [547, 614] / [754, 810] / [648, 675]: 0.25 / 100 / 102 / 101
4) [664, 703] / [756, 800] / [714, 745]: -0.11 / 94.8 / 102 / 98.3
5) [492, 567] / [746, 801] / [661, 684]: 0.16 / 85.3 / 102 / 95.3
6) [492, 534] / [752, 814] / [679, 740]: -0.08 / 96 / 102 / 100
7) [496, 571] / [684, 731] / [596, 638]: -0.12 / 85.4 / 108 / 96.4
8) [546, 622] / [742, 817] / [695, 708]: -0.08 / 99.7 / 102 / 101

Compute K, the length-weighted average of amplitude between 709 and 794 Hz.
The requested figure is 106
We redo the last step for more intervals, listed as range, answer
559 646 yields 106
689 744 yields 109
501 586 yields 88.1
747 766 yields 104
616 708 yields 96.2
